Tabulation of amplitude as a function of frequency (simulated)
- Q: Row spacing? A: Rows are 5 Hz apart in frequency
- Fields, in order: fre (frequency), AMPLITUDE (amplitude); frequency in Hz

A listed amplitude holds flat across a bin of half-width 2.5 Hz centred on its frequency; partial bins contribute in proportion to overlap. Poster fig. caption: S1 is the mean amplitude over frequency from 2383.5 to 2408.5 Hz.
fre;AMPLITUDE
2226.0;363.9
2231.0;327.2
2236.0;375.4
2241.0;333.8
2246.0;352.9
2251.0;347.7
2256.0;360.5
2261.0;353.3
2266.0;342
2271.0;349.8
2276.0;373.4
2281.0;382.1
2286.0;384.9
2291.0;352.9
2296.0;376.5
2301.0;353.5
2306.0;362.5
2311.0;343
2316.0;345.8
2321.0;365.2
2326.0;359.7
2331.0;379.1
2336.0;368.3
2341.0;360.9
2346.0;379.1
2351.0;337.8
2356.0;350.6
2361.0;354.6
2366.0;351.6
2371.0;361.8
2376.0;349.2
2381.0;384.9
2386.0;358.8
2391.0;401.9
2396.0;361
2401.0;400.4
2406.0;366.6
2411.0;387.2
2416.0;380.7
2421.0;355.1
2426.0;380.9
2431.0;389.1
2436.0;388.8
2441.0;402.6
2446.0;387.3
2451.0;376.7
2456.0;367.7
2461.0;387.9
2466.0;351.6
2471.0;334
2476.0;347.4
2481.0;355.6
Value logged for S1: 378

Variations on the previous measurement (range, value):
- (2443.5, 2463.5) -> 380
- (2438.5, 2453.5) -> 389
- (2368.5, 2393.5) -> 371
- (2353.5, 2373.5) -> 355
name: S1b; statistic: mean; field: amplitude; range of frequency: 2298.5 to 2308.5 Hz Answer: 358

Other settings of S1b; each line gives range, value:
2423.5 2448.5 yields 390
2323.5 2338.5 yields 369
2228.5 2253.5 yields 347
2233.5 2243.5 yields 355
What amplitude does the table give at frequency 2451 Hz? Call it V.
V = 376.7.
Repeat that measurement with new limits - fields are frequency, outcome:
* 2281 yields 382.1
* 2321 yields 365.2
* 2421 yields 355.1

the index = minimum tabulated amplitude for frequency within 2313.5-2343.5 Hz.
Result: 345.8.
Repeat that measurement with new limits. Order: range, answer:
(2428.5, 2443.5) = 388.8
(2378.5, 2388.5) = 358.8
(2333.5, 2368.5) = 337.8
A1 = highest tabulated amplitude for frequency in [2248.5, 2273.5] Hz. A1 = 360.5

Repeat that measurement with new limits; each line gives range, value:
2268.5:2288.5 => 384.9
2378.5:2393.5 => 401.9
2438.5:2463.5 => 402.6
